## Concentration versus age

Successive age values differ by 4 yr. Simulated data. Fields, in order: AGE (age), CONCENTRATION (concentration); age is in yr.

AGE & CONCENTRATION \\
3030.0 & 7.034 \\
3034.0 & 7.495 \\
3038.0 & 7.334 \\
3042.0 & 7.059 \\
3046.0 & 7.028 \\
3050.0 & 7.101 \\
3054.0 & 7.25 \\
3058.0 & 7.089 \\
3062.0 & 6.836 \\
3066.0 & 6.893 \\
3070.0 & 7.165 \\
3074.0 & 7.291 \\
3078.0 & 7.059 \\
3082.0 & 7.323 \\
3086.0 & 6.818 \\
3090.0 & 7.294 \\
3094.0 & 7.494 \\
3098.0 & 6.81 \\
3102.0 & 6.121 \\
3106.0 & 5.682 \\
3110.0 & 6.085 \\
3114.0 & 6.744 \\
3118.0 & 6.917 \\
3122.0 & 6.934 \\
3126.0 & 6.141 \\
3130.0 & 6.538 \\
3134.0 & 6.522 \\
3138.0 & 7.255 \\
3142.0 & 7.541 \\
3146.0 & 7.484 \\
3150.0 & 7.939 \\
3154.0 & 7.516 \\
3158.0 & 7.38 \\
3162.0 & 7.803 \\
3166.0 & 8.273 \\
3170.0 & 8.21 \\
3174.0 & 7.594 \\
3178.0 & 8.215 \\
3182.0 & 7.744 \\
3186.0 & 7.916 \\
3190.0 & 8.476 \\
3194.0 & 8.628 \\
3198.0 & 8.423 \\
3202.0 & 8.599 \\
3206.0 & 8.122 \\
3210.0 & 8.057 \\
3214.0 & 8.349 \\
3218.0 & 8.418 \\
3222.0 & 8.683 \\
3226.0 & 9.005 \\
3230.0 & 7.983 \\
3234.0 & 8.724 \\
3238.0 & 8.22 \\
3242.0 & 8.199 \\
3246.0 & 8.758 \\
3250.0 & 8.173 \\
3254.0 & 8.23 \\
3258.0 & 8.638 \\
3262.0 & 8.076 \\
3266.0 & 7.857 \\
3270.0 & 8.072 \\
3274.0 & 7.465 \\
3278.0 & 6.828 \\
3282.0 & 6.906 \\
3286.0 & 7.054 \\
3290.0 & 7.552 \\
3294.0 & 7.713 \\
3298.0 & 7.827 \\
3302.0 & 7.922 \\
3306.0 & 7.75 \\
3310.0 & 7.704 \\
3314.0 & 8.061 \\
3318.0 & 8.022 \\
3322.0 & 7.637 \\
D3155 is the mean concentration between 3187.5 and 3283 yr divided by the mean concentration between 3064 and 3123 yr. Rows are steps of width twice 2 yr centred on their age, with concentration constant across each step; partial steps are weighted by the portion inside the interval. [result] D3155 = 1.2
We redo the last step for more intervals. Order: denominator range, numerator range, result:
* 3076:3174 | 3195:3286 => 1.15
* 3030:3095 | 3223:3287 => 1.12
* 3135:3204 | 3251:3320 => 0.98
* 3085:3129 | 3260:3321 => 1.15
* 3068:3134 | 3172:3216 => 1.21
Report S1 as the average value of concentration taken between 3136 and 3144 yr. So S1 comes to 7.4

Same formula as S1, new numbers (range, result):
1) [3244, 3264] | 8.38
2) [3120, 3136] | 6.53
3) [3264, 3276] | 7.8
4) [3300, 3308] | 7.84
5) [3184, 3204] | 8.41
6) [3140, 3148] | 7.51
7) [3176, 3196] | 8.2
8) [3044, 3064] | 7.06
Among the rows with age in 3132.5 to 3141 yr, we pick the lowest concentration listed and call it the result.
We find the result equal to 6.522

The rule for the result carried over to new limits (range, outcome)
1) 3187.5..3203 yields 8.423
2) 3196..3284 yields 6.828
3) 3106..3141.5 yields 5.682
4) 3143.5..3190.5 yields 7.38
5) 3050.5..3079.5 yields 6.836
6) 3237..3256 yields 8.173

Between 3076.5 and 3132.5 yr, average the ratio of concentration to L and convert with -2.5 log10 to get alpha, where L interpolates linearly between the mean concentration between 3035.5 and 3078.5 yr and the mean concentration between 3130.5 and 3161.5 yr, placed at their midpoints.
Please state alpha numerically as 0.08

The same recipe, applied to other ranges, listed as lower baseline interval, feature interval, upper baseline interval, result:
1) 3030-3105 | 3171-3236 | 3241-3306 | -0.10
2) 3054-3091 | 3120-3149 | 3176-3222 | 0.11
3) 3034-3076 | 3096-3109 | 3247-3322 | 0.17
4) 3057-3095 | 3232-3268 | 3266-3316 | -0.11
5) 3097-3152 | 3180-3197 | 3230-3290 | -0.12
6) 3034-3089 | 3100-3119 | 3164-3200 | 0.20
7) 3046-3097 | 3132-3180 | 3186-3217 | 0.04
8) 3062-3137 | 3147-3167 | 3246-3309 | -0.09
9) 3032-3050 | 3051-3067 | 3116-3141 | 0.01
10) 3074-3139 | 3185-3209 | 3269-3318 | -0.17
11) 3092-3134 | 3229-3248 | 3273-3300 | -0.18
